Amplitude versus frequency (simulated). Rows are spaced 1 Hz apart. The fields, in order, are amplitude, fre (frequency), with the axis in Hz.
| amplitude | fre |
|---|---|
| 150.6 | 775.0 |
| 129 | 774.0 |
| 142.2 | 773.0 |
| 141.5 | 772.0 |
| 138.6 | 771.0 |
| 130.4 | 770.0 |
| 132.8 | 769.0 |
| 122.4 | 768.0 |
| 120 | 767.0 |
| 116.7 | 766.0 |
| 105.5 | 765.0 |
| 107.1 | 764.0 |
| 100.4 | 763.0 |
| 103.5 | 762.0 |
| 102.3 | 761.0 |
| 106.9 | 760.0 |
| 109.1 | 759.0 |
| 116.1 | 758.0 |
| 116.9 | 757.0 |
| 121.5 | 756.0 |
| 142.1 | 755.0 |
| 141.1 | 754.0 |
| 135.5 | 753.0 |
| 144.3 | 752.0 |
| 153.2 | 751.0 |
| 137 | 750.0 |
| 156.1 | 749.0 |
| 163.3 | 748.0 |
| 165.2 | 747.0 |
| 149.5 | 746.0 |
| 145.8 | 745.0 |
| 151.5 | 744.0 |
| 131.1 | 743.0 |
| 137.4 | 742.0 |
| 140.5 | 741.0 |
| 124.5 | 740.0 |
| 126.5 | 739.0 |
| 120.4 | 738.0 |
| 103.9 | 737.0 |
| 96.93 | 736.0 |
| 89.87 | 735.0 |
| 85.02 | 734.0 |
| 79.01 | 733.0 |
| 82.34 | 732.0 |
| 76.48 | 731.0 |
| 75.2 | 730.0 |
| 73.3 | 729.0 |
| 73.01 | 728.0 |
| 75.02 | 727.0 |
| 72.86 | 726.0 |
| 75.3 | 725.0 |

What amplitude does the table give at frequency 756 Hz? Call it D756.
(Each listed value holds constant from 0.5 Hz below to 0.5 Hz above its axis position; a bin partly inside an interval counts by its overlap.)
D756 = 121.5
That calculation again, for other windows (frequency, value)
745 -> 145.8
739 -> 126.5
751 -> 153.2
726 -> 72.86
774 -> 129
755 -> 142.1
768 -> 122.4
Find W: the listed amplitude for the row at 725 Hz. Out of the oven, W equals 75.3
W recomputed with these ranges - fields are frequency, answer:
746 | 149.5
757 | 116.9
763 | 100.4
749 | 156.1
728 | 73.01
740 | 124.5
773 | 142.2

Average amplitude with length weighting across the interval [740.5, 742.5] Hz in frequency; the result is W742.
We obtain 139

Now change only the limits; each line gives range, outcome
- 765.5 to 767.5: 118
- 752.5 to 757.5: 131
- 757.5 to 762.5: 108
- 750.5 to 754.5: 144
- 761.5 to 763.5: 102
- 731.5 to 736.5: 86.6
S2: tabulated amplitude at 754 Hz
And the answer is 141.1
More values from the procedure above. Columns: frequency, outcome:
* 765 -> 105.5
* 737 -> 103.9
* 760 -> 106.9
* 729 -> 73.3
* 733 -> 79.01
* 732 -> 82.34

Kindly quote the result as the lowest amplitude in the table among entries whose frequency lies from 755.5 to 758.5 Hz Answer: 116.1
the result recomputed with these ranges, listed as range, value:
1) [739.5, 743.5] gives 124.5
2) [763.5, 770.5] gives 105.5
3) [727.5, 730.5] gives 73.01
